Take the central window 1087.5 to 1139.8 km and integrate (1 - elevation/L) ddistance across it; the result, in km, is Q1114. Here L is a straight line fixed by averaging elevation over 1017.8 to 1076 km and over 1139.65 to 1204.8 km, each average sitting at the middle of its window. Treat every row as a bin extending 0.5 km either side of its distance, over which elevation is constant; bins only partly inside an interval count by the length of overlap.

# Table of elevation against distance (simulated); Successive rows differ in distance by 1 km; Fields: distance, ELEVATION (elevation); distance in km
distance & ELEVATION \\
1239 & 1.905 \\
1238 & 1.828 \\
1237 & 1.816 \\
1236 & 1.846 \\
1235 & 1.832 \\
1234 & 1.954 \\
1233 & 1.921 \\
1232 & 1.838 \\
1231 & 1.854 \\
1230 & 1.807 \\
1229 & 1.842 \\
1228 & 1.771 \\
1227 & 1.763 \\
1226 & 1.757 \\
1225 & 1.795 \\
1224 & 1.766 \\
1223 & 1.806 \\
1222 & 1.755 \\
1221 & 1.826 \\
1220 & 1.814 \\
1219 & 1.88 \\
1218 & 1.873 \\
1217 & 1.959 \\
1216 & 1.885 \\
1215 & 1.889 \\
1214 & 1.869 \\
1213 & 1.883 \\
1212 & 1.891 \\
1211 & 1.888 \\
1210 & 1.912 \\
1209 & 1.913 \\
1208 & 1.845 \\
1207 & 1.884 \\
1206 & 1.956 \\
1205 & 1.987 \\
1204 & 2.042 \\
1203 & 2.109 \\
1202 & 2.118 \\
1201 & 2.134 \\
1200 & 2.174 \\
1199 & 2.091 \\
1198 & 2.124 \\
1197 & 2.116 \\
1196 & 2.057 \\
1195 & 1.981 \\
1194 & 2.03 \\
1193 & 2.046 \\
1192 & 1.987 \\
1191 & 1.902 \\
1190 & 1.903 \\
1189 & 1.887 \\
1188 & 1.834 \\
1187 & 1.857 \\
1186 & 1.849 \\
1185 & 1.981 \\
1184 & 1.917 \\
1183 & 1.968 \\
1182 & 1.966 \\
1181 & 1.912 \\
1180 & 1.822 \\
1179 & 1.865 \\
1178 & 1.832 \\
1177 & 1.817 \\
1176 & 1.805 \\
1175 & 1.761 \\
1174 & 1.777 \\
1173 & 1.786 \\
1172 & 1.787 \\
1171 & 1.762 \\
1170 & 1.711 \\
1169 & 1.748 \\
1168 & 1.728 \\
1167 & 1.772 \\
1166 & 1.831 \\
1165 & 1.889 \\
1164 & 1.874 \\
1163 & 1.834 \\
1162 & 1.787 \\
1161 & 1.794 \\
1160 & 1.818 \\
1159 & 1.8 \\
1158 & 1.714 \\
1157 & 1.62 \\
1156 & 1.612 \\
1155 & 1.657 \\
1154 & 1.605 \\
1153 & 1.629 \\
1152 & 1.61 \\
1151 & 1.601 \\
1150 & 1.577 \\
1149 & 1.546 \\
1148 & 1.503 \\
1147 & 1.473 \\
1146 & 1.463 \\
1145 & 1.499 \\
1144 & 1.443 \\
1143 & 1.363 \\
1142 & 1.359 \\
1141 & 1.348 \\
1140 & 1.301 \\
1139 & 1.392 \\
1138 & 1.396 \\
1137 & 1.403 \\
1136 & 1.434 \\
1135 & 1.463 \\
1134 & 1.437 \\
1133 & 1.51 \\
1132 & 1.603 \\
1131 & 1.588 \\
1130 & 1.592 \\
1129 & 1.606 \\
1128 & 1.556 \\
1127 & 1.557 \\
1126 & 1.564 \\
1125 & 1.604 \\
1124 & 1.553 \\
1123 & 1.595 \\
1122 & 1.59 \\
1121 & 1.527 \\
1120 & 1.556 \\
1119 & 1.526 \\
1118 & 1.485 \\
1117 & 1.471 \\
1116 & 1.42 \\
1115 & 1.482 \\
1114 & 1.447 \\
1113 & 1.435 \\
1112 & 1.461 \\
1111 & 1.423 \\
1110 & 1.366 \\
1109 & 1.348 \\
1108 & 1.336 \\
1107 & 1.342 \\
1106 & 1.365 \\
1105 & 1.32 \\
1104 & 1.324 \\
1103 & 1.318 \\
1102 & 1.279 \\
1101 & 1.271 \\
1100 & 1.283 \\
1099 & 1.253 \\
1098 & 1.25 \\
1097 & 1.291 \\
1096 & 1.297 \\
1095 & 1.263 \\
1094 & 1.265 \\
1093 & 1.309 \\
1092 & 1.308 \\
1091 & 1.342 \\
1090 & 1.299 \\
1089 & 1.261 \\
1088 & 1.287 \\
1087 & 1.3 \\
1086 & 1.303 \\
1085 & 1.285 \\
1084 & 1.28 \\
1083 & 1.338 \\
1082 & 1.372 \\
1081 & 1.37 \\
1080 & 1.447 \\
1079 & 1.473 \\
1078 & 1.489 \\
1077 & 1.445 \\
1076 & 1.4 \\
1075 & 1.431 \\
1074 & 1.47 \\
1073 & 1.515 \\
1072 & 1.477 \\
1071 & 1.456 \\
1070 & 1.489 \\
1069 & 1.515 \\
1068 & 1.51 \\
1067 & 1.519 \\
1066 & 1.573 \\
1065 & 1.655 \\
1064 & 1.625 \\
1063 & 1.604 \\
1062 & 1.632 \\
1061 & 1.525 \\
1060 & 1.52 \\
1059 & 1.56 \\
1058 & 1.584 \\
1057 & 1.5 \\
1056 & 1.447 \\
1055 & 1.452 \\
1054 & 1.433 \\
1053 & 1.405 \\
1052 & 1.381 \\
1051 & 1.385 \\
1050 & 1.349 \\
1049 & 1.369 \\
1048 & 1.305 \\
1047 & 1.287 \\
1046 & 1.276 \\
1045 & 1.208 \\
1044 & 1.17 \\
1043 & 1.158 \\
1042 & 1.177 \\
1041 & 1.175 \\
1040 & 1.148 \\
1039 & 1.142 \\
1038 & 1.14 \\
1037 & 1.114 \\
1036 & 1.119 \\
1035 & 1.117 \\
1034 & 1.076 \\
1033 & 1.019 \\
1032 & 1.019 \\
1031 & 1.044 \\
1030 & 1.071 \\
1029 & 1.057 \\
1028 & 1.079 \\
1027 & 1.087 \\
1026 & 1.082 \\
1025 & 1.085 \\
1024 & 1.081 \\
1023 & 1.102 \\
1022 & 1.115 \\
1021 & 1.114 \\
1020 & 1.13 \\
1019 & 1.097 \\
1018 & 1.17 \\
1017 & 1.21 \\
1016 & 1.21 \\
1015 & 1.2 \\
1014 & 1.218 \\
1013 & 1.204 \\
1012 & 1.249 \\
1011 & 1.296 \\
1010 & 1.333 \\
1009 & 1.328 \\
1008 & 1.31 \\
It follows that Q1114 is 5.0 km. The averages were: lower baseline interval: 1.3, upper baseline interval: 1.79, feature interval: 1.42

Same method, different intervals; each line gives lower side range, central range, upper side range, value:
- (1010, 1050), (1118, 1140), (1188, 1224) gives 1.12 km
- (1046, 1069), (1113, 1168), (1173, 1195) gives 5.72 km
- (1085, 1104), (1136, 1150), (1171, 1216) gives 1.54 km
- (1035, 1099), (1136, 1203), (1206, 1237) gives -2.82 km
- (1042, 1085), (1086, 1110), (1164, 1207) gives 4.10 km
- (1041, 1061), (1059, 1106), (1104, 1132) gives 0.72 km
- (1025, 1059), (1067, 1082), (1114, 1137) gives -1.33 km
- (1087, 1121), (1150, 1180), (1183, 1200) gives 0.65 km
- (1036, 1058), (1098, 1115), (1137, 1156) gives 0.72 km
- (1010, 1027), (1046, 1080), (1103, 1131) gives -4.45 km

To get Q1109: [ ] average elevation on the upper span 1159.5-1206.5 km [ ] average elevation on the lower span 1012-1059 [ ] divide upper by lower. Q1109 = 1.58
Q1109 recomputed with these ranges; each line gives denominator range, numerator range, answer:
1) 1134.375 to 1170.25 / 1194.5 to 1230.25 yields 1.20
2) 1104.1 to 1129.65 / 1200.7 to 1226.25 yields 1.29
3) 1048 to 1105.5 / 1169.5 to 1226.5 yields 1.36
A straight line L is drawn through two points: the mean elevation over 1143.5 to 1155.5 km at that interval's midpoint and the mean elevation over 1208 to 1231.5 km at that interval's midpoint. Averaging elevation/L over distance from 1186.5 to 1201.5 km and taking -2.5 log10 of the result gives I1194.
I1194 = -0.16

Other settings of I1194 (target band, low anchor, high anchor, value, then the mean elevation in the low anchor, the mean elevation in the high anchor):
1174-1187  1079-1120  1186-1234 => -0.06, 1.35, 1.92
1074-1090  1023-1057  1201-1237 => -0.01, 1.2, 1.88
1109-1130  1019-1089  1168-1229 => 0.05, 1.31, 1.9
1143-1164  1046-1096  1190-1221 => 0.08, 1.42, 1.97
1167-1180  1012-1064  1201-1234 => -0.04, 1.24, 1.88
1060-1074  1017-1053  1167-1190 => -0.18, 1.16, 1.84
